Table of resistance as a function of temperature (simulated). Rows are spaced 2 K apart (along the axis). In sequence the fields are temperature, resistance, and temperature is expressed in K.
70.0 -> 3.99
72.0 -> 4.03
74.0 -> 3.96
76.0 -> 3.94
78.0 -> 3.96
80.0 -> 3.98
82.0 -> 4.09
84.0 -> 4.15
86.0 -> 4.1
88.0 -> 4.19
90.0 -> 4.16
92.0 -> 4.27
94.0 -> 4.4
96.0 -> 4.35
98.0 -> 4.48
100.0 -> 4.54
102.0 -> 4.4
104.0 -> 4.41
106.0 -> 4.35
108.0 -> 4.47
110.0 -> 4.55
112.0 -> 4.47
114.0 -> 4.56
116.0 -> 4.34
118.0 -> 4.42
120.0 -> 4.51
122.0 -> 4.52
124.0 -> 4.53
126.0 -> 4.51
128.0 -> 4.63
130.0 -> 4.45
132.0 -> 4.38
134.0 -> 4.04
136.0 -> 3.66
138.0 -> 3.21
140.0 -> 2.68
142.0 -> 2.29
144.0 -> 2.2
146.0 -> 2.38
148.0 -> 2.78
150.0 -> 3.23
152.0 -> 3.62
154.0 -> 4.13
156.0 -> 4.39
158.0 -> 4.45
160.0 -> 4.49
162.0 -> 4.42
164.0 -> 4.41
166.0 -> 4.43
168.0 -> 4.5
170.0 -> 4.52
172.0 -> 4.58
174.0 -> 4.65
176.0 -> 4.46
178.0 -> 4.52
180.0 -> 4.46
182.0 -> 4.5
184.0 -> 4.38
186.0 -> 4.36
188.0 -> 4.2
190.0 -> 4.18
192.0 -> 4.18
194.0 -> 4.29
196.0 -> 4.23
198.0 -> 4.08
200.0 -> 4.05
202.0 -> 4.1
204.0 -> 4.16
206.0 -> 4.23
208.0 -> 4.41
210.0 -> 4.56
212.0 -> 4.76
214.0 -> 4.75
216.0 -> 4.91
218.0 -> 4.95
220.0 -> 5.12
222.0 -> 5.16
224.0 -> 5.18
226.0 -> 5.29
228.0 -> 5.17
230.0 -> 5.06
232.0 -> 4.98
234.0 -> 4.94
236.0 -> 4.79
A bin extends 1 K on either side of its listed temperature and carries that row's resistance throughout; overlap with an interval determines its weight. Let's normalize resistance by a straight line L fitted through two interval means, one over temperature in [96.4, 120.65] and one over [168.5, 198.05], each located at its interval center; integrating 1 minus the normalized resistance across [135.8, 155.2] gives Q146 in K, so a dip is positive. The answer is 6.2 K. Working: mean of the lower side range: 4.45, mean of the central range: 3.01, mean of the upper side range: 4.38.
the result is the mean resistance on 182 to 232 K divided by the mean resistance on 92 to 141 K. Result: 1.07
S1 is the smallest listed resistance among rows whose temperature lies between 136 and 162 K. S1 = 2.2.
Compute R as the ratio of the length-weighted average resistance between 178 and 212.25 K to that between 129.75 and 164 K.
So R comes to 1.20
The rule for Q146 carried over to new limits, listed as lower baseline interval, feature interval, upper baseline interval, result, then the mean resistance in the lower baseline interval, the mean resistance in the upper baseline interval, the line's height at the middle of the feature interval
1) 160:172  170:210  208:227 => 3.0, 4.47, 4.94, 4.69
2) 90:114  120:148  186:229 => 5.1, 4.42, 4.56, 4.46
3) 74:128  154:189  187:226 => 0.1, 4.33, 4.52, 4.46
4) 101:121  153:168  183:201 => -0.3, 4.45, 4.22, 4.31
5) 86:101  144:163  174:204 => 2.7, 4.33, 4.29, 4.31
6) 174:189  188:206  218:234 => 1.9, 4.43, 5.11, 4.67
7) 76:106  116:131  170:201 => -0.8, 4.24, 4.35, 4.28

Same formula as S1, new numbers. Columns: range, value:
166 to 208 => 4.05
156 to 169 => 4.39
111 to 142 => 2.29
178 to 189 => 4.2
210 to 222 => 4.56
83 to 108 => 4.1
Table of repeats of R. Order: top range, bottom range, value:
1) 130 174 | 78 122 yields 0.87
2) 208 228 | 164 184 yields 1.10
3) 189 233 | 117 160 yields 1.22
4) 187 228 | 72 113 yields 1.07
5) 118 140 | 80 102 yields 0.98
